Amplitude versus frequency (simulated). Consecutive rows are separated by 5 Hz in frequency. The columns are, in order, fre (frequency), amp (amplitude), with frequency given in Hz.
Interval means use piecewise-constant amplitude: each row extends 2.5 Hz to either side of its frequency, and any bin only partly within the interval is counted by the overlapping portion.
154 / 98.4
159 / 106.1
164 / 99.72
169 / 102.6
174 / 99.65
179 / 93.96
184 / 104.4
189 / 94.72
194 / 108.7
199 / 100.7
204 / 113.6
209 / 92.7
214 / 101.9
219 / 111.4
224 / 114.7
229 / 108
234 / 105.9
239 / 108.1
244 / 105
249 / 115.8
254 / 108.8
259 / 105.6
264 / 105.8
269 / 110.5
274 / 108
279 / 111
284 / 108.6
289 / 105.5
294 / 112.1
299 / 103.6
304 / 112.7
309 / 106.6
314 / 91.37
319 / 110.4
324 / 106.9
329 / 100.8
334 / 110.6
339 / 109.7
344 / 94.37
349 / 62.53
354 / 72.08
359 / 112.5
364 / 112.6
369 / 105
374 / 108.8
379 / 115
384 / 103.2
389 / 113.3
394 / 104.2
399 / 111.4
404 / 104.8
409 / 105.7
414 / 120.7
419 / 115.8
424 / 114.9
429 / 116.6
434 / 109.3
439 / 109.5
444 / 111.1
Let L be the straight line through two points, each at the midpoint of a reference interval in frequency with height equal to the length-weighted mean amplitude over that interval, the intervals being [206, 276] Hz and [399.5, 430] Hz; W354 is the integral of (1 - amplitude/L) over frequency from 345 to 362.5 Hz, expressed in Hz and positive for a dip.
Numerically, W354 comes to 4.1 Hz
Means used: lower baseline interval 107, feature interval 85.1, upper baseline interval 113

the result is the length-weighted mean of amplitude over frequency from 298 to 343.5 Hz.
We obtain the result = 105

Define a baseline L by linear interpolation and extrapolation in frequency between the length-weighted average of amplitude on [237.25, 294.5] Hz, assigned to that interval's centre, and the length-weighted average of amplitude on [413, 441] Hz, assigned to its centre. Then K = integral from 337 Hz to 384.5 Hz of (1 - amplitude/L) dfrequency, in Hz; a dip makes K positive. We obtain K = 5.4 Hz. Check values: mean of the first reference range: 109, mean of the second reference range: 114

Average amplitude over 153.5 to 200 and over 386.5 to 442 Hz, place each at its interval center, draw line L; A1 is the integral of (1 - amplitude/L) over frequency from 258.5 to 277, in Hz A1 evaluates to -0.5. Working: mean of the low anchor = 101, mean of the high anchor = 111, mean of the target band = 108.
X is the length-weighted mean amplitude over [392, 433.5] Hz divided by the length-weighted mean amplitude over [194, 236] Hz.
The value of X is 1.1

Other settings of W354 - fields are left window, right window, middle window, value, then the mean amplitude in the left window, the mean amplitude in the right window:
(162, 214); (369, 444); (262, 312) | -1.3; 101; 111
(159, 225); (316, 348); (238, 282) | -2.4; 103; 103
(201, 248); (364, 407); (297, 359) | 5.1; 107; 108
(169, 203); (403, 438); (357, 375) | 0.1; 101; 113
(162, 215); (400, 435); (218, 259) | -2.3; 101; 113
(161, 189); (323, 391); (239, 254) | -1.4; 99.7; 102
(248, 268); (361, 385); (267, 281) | -0.1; 109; 109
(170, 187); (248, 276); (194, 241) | -1.2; 99.5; 109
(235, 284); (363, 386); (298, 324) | 0.8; 109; 109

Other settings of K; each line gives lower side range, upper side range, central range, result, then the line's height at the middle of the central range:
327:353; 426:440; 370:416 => -2.2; 104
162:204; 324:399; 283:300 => -1.0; 102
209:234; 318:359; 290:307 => -1.5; 100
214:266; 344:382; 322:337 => -0.8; 101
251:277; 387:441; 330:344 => 0.4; 110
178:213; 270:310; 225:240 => -0.5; 104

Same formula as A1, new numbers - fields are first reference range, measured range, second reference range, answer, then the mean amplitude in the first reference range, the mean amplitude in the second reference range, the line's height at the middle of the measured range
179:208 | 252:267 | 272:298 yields 0.0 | 103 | 109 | 107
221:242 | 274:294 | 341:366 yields -1.5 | 109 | 90.8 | 101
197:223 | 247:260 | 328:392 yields -0.8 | 105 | 102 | 104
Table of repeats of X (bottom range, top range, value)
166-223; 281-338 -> 1.04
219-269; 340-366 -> 0.84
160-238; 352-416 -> 1.03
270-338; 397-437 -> 1.05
